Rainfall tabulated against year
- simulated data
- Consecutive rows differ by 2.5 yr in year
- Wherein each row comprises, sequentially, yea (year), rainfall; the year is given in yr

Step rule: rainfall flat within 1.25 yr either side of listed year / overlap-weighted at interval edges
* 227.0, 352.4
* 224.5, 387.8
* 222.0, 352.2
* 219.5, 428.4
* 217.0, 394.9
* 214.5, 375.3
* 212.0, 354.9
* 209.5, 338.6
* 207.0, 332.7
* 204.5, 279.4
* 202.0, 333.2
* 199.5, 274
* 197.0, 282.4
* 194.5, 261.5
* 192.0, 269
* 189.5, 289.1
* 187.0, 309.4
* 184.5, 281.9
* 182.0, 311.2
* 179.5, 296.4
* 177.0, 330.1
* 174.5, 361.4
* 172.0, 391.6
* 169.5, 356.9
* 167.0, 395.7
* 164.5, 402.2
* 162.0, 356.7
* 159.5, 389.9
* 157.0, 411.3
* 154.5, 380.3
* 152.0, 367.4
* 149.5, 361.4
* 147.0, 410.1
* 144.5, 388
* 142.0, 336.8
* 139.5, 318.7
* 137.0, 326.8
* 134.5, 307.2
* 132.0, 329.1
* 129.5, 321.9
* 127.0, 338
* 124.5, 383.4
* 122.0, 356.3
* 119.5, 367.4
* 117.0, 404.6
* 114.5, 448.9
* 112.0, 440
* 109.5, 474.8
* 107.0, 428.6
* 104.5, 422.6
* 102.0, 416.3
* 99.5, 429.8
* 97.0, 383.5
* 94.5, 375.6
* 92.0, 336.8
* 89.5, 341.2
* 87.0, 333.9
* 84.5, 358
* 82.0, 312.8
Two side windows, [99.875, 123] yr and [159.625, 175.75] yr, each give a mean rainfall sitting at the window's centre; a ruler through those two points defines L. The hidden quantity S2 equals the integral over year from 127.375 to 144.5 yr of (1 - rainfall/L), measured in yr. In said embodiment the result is 3.1 yr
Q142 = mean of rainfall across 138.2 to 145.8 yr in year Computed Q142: 348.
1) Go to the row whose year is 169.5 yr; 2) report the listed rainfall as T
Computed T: 356.9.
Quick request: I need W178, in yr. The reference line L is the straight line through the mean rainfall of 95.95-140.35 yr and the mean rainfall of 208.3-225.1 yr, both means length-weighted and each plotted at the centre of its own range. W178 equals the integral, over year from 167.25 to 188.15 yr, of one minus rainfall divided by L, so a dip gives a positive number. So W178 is 2.5 yr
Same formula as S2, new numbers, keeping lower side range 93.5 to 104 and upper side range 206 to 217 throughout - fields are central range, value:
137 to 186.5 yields 2.39 yr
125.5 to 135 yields 1.54 yr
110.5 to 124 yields -0.27 yr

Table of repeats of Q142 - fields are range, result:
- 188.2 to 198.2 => 276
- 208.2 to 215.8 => 356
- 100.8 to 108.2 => 423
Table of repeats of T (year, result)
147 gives 410.1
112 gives 440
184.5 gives 281.9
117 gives 404.6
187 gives 309.4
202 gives 333.2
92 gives 336.8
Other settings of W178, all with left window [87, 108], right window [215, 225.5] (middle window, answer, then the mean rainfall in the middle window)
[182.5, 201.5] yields 5.1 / 284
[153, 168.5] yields 0.0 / 388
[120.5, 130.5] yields 1.0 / 351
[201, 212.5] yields 1.9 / 326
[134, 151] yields 1.6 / 352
